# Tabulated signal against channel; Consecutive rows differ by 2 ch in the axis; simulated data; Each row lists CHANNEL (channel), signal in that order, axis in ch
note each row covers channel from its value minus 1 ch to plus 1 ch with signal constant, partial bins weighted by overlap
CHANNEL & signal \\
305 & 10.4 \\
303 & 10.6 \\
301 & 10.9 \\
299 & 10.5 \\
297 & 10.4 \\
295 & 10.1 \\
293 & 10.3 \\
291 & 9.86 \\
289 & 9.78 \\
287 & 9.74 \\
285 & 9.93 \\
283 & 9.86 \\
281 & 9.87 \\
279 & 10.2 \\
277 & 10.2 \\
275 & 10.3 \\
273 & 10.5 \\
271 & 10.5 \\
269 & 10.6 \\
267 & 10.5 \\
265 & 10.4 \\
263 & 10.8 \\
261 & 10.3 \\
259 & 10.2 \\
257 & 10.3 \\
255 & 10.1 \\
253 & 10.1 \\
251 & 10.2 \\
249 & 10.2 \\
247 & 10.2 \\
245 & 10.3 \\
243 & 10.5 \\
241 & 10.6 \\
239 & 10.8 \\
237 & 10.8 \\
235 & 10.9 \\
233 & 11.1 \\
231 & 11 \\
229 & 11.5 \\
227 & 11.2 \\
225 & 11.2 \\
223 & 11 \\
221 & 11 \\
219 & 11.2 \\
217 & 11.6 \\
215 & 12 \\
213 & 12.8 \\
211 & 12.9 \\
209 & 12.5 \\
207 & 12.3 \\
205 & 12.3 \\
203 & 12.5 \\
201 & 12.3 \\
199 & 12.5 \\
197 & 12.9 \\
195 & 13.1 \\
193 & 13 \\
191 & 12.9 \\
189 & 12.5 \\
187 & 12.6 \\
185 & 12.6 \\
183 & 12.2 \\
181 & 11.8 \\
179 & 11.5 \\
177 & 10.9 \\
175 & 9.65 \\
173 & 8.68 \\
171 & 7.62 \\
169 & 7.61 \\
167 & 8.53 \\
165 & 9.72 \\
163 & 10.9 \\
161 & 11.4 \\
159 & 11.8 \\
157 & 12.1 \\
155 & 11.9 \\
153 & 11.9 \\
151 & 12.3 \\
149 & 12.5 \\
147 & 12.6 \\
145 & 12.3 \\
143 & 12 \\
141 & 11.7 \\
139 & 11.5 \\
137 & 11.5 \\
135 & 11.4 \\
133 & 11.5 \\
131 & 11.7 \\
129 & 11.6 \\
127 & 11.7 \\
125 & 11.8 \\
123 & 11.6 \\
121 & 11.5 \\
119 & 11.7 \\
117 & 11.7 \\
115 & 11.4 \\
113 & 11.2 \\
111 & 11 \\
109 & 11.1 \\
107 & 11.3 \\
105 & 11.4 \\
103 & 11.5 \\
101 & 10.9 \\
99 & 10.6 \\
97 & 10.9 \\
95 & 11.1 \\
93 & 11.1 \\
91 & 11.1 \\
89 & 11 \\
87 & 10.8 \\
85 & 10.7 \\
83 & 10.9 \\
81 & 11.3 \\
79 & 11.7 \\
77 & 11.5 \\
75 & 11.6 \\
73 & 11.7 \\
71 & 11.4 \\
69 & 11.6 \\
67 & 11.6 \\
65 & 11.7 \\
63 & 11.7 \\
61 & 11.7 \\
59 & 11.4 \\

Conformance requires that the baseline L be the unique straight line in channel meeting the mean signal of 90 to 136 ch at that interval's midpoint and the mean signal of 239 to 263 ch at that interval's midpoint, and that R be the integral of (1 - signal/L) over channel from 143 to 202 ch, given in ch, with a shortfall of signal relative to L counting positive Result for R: -3.1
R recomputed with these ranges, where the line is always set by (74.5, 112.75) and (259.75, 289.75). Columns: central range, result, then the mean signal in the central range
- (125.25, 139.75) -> -0.8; 11.6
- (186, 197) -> -2.3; 12.8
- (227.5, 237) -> -0.6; 11.1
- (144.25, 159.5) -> -1.9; 12.2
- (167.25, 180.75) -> 1.6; 9.42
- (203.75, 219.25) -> -2.5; 12.3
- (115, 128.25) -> -0.8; 11.6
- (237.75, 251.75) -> 0.0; 10.4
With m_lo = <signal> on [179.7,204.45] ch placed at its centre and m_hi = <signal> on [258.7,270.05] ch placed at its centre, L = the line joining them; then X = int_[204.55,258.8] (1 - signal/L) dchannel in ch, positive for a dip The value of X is 1.5 ch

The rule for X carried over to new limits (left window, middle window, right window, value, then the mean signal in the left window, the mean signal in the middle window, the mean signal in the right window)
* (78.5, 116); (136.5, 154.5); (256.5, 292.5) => -1.97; 11.1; 12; 10.2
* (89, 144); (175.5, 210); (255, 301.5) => -4.74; 11.4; 12.3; 10.3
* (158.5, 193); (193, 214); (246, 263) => -4.00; 10.8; 12.6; 10.2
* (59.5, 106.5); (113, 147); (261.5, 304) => -1.94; 11.3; 11.7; 10.3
